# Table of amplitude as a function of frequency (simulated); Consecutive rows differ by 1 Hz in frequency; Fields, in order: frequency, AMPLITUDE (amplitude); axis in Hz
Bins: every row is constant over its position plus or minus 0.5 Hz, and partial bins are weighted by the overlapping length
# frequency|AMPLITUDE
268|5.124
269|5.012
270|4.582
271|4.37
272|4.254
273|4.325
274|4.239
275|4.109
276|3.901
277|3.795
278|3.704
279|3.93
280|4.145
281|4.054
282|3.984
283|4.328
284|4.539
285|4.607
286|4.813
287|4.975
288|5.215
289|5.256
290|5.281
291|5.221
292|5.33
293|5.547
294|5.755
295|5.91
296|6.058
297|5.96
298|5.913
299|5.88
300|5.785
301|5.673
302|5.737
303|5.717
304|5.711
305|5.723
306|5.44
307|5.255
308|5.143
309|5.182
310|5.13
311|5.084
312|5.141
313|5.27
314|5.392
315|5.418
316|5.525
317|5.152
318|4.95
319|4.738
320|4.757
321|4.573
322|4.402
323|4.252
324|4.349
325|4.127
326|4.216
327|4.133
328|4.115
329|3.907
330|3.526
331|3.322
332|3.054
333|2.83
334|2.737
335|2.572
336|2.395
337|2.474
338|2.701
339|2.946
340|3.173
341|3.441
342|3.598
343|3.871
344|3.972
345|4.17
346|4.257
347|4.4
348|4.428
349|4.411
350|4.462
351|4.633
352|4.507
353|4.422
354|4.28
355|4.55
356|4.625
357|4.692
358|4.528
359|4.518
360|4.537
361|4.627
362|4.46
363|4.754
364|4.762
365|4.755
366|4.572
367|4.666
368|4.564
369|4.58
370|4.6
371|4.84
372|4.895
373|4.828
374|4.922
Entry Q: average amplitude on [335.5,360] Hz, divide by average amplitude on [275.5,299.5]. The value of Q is 0.8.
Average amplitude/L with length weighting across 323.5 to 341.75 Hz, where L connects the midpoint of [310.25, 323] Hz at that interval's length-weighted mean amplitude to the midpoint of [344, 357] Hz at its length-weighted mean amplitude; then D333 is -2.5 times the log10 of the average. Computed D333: 0.381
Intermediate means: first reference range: 5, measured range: 3.34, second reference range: 4.42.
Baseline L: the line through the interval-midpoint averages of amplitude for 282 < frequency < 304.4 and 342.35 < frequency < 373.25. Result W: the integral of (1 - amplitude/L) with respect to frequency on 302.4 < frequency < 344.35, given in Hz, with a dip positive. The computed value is 6.13 Hz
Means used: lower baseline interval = 5.39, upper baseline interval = 4.51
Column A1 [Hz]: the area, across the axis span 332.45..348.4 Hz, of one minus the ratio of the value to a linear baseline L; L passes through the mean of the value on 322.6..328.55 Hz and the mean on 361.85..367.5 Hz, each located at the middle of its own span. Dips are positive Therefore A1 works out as 3.7 Hz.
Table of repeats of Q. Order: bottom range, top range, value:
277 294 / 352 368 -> 0.98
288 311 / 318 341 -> 0.65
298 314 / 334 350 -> 0.64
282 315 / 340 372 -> 0.83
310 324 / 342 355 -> 0.87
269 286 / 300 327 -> 1.20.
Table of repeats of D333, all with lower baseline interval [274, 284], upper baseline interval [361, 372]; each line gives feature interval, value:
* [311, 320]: -0.20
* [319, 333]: 0.09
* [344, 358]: 0.03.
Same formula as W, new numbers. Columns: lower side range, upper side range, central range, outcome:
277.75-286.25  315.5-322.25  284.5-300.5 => -3.8 Hz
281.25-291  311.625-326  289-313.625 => -3.7 Hz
